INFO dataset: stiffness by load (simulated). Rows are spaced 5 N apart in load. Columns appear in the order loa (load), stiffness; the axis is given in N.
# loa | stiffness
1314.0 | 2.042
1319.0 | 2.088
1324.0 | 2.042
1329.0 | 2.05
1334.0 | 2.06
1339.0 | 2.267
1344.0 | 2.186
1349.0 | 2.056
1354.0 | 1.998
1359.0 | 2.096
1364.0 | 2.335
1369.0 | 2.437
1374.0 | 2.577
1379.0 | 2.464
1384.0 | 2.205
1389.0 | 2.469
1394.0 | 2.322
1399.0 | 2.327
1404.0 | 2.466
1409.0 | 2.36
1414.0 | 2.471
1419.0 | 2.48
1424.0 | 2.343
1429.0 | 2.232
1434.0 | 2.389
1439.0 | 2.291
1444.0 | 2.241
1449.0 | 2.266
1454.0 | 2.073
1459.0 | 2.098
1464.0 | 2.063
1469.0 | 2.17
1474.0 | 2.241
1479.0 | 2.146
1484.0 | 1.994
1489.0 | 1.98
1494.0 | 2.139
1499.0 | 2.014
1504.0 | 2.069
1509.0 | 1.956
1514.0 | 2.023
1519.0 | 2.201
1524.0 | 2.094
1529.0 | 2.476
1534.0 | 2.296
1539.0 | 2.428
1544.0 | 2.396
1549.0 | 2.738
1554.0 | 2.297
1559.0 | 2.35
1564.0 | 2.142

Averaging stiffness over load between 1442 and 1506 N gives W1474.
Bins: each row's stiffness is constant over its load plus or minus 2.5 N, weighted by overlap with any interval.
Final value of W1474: 2.11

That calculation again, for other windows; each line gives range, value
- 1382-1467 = 2.3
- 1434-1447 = 2.29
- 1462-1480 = 2.16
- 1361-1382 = 2.44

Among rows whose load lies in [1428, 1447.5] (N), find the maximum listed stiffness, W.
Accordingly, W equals 2.389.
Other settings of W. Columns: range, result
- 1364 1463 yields 2.577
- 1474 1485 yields 2.241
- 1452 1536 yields 2.476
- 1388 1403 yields 2.469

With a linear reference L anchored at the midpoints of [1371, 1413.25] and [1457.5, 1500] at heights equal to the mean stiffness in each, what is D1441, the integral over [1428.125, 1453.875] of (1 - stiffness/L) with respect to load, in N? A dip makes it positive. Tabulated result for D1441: -0.4 N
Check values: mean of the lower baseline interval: 2.4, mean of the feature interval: 2.27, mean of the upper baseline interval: 2.1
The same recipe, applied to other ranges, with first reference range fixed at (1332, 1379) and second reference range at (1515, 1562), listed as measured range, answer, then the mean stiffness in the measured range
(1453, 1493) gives 3.7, 2.1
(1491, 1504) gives 1.4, 2.07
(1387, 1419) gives -2.0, 2.41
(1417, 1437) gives -0.7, 2.36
